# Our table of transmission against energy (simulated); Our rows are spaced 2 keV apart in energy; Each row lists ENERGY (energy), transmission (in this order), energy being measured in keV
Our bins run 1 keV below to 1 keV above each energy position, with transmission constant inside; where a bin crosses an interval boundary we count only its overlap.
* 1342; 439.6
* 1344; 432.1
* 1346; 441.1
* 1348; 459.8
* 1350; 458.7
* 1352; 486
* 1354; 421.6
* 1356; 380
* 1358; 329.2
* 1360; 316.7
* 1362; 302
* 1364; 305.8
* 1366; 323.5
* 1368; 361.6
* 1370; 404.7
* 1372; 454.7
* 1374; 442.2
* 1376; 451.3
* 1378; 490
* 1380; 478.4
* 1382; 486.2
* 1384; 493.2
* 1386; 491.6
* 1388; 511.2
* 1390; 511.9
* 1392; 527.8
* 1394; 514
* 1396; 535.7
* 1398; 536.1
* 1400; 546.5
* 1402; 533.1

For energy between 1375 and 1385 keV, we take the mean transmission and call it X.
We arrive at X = 480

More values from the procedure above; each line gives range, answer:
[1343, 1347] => 437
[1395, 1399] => 536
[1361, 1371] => 340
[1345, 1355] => 453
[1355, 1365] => 327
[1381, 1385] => 490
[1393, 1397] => 525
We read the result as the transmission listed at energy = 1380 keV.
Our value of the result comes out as 478.4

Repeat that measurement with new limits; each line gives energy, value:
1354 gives 421.6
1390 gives 511.9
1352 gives 486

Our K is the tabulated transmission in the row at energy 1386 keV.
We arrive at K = 491.6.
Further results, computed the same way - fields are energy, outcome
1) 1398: 536.1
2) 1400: 546.5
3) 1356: 380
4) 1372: 454.7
